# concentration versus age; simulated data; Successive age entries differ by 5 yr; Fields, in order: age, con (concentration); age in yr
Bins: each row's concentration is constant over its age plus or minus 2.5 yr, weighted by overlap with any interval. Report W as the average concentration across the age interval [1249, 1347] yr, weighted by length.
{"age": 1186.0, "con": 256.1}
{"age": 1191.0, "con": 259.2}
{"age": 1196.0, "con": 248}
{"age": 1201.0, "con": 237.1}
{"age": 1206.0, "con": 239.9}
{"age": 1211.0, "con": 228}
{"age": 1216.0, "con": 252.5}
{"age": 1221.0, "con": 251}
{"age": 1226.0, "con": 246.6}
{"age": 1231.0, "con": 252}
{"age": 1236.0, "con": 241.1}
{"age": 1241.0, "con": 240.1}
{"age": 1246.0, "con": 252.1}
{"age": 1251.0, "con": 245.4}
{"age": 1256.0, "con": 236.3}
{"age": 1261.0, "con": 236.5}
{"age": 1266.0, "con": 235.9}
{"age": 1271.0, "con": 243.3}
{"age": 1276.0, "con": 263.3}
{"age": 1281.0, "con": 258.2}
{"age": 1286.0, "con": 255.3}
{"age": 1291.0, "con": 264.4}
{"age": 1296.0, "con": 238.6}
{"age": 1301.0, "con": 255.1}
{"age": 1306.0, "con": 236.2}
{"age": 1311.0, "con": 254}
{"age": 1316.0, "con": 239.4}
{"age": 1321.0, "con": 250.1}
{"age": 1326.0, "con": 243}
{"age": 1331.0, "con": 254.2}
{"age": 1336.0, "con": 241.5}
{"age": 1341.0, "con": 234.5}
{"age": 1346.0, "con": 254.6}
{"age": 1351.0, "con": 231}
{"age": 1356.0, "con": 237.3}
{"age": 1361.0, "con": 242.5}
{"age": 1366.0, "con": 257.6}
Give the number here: 247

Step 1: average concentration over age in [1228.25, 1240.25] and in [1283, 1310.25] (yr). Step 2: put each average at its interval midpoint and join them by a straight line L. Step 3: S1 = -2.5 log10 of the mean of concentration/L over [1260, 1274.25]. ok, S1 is 0.036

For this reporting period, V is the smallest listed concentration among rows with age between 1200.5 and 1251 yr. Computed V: 228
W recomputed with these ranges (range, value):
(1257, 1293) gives 250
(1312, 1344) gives 244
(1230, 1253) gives 246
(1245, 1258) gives 244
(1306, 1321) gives 246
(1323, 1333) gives 248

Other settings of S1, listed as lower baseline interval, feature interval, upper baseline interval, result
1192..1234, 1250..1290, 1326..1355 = -0.016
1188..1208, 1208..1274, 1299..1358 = 0.011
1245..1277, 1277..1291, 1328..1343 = -0.066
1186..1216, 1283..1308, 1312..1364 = -0.030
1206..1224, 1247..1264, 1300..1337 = 0.019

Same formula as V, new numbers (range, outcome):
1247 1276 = 235.9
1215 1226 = 246.6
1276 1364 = 231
